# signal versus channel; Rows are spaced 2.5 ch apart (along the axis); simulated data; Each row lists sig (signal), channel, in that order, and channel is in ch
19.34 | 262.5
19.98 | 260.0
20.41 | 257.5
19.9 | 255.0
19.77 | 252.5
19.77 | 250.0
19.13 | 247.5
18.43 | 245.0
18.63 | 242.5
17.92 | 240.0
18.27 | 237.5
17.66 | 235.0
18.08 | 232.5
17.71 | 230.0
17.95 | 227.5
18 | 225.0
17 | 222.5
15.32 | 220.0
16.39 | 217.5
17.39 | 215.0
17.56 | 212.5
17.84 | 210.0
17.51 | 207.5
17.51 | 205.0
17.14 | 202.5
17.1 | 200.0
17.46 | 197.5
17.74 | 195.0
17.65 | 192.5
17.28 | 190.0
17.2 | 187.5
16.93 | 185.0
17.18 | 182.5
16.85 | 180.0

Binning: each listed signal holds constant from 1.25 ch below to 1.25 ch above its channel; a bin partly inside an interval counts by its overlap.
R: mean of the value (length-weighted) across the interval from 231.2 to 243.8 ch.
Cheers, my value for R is 18.1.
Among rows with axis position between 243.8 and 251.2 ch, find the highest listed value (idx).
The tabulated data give 19.77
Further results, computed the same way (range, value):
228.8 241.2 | 18.27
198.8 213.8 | 17.84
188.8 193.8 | 17.65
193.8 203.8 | 17.74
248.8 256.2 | 19.9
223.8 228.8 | 18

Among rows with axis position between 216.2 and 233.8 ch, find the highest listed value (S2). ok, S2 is 18.08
